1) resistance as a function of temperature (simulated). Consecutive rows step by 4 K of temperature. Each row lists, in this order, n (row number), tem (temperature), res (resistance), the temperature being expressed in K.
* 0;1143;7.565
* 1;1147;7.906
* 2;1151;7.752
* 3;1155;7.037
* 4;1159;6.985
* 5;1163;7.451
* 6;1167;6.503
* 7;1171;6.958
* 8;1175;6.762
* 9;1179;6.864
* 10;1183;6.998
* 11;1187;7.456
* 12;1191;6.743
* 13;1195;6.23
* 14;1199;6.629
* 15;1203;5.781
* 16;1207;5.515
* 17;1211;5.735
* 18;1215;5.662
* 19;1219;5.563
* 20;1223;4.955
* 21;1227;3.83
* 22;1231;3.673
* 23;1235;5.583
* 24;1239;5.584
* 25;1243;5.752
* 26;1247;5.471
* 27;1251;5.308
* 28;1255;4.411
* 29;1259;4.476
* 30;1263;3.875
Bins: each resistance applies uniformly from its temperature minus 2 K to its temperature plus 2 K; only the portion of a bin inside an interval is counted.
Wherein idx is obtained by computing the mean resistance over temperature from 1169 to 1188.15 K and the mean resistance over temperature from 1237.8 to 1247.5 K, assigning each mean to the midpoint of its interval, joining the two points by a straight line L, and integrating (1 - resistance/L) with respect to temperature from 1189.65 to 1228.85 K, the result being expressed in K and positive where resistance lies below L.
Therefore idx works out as 4.3 K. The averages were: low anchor 6.99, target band 5.65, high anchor 5.62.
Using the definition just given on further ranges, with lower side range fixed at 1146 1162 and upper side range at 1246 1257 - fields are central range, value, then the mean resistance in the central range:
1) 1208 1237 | 3.7 K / 5.02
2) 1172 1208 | -0.4 K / 6.59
